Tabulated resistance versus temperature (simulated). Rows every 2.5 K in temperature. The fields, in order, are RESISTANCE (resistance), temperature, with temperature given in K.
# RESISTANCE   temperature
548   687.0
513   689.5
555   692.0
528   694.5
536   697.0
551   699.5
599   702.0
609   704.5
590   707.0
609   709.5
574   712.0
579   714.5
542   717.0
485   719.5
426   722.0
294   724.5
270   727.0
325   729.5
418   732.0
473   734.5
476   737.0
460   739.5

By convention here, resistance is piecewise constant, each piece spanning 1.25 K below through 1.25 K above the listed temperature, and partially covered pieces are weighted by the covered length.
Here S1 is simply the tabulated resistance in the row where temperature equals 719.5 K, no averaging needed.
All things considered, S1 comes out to 485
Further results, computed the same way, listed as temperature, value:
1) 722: 426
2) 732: 418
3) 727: 270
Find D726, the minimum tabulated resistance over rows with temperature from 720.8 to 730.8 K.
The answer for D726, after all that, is 270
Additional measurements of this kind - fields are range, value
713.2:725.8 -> 294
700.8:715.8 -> 574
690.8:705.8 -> 528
